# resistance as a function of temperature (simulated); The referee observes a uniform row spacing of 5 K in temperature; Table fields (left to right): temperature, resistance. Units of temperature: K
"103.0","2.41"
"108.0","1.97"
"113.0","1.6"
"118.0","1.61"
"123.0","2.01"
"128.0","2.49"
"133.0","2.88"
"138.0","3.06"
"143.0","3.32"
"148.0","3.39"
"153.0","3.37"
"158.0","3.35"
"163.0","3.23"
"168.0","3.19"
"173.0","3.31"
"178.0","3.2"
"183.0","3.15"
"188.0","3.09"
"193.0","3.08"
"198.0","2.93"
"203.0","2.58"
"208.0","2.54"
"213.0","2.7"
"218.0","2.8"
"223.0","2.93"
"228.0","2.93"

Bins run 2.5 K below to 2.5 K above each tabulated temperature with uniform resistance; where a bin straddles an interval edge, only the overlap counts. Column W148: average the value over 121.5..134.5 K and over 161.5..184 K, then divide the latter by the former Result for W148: 1.31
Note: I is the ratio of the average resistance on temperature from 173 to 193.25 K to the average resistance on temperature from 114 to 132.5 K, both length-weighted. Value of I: 1.51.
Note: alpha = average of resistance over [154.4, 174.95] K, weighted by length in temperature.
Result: 3.27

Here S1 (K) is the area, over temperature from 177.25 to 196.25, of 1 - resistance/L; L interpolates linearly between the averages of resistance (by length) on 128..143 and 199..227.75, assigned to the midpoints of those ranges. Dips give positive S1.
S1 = -2.1 K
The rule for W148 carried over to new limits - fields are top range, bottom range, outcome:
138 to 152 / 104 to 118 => 1.81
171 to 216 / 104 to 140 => 1.32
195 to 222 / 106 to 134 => 1.33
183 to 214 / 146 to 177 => 0.86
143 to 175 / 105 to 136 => 1.56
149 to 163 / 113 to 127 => 1.81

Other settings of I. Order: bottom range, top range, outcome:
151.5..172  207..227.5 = 0.85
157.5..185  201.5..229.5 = 0.85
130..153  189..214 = 0.88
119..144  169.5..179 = 1.23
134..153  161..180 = 1.00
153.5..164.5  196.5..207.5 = 0.82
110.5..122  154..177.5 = 1.97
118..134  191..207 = 1.24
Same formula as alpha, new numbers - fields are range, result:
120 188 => 3.06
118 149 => 2.73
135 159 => 3.29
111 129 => 1.89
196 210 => 2.68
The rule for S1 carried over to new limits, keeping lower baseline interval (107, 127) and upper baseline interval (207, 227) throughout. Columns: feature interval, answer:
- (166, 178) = -4.5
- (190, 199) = -1.6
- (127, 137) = -4.0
